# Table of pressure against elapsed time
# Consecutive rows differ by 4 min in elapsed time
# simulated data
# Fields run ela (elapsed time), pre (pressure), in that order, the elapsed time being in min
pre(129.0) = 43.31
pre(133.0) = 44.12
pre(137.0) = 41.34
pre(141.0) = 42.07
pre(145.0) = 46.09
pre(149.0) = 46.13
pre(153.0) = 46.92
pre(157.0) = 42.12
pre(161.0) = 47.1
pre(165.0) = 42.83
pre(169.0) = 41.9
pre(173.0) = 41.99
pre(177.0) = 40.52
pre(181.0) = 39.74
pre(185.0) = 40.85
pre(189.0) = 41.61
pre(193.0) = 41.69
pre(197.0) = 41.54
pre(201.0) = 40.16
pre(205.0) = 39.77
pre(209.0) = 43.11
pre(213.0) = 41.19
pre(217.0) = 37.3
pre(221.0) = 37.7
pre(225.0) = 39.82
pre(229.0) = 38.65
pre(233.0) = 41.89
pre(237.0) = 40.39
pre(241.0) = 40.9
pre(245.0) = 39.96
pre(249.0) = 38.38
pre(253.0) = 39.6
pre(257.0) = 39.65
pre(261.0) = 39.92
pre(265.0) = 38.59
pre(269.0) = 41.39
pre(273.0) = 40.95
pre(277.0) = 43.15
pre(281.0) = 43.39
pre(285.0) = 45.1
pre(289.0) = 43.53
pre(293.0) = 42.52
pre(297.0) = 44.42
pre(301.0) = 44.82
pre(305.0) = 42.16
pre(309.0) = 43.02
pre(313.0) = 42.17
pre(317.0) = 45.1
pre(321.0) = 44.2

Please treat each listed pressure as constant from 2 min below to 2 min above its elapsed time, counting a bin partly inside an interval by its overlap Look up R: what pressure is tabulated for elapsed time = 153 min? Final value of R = 46.92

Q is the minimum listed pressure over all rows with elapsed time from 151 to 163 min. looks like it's 42.12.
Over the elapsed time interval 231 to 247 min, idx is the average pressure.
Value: 40.8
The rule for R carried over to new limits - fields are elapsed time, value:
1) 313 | 42.17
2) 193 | 41.69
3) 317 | 45.1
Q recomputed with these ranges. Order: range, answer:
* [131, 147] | 41.34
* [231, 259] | 38.38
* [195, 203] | 40.16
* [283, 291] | 43.53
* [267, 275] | 40.95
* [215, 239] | 37.3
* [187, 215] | 39.77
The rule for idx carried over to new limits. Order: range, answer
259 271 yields 40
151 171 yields 44.2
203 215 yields 41.4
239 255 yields 39.7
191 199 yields 41.6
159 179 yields 42.9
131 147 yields 43.4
